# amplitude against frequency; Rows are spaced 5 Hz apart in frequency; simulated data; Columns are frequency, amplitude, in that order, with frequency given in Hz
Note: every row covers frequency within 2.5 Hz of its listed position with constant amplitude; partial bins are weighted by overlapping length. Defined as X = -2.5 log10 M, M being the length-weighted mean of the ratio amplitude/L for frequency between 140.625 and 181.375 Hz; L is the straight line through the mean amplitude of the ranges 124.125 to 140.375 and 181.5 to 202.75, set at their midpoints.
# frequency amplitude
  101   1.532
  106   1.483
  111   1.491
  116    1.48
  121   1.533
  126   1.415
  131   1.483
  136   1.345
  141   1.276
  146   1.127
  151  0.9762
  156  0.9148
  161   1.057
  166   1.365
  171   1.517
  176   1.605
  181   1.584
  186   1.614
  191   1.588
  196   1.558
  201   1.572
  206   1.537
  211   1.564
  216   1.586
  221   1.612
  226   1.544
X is 0.19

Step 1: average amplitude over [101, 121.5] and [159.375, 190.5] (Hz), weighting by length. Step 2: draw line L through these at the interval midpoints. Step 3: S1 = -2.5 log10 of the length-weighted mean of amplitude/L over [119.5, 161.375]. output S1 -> 0.20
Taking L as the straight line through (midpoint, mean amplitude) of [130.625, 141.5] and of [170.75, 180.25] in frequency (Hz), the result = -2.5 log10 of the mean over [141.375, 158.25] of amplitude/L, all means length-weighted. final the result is 0.35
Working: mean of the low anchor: 1.36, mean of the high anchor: 1.58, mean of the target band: 1.04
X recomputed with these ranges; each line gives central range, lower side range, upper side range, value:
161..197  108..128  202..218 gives 0.02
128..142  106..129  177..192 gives 0.10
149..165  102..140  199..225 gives 0.42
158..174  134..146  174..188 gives 0.14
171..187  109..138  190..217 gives -0.04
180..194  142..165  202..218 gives -0.18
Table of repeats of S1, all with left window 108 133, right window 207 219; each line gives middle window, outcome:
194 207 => 0.00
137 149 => 0.23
